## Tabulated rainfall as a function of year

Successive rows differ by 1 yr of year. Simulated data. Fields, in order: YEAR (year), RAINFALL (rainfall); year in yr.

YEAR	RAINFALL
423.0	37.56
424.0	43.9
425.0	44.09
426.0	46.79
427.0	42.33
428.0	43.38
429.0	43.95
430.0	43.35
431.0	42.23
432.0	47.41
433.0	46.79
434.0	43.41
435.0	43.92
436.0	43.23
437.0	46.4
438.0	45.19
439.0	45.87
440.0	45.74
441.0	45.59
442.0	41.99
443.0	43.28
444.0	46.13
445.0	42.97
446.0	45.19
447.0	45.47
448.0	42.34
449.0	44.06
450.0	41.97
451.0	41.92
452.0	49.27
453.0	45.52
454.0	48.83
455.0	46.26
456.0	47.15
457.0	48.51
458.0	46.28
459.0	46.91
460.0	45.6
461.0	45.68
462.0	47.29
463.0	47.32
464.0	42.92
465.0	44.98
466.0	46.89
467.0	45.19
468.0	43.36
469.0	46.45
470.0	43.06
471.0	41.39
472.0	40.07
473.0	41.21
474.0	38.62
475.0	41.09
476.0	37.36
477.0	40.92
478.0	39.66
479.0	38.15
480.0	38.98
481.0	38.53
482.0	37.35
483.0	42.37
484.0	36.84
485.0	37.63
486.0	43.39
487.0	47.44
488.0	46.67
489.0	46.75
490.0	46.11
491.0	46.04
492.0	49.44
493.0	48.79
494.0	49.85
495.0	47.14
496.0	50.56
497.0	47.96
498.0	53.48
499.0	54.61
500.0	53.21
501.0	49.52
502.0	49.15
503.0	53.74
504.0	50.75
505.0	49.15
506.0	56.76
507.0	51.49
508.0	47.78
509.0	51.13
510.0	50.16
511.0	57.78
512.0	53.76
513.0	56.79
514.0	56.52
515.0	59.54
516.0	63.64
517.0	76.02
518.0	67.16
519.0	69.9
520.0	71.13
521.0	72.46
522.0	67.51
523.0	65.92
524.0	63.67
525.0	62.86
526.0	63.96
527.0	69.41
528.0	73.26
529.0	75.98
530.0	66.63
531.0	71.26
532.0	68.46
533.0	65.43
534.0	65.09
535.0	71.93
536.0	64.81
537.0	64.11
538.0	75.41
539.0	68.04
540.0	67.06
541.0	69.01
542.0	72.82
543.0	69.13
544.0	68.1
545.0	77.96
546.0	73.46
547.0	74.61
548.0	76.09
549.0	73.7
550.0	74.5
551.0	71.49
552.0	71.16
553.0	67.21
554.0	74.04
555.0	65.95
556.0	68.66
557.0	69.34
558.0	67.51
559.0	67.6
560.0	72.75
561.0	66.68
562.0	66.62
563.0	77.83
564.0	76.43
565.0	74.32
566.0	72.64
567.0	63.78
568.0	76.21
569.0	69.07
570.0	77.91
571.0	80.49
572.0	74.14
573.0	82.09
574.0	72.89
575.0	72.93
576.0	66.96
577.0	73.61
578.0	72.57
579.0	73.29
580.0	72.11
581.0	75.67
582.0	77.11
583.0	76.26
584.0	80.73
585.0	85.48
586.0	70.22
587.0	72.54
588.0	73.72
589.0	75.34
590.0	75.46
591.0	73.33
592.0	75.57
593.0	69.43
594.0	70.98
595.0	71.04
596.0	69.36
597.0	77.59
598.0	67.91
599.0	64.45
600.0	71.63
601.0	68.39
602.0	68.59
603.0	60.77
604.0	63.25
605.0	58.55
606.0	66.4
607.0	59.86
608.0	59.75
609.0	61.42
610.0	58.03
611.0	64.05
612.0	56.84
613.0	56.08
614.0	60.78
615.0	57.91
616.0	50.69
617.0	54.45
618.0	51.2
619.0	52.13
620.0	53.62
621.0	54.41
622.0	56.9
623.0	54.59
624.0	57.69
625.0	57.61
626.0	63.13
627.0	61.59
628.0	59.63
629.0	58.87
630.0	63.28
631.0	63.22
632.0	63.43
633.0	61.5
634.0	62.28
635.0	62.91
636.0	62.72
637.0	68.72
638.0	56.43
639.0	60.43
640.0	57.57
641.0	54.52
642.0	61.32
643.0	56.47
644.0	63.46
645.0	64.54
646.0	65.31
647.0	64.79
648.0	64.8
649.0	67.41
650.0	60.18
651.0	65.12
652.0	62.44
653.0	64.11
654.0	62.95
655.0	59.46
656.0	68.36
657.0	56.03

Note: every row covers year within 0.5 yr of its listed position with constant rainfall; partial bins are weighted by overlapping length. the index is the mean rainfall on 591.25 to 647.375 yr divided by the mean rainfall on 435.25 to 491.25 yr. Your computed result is 1.41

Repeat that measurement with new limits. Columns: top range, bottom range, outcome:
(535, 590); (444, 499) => 1.63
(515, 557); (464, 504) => 1.55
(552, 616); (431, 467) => 1.54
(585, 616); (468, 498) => 1.54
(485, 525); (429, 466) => 1.21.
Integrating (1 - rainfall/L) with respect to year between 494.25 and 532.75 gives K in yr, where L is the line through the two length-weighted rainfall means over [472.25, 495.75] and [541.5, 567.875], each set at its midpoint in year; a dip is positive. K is -3.4 yr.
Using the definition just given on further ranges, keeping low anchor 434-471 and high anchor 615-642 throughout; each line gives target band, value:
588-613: -4.6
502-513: -0.7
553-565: -3.8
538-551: -5.0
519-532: -4.6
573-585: -4.4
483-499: 0.5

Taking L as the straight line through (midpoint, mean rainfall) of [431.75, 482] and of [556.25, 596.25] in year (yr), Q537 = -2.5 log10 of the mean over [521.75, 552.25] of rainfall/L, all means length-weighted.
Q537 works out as -0.10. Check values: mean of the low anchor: 44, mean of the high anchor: 73.3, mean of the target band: 69.8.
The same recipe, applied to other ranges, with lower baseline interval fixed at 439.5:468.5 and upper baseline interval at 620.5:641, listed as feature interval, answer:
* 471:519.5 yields 0.00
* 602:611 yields -0.06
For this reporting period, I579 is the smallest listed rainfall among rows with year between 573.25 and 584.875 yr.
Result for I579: 66.96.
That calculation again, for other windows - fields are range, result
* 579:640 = 50.69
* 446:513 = 36.84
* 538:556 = 65.95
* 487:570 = 46.04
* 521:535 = 62.86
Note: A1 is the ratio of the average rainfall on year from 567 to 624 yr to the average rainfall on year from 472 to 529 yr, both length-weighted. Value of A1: 1.29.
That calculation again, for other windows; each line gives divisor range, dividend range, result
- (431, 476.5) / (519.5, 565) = 1.57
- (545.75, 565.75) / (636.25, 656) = 0.87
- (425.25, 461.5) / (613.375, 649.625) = 1.33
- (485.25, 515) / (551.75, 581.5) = 1.42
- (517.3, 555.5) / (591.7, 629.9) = 0.88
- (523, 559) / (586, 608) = 0.99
